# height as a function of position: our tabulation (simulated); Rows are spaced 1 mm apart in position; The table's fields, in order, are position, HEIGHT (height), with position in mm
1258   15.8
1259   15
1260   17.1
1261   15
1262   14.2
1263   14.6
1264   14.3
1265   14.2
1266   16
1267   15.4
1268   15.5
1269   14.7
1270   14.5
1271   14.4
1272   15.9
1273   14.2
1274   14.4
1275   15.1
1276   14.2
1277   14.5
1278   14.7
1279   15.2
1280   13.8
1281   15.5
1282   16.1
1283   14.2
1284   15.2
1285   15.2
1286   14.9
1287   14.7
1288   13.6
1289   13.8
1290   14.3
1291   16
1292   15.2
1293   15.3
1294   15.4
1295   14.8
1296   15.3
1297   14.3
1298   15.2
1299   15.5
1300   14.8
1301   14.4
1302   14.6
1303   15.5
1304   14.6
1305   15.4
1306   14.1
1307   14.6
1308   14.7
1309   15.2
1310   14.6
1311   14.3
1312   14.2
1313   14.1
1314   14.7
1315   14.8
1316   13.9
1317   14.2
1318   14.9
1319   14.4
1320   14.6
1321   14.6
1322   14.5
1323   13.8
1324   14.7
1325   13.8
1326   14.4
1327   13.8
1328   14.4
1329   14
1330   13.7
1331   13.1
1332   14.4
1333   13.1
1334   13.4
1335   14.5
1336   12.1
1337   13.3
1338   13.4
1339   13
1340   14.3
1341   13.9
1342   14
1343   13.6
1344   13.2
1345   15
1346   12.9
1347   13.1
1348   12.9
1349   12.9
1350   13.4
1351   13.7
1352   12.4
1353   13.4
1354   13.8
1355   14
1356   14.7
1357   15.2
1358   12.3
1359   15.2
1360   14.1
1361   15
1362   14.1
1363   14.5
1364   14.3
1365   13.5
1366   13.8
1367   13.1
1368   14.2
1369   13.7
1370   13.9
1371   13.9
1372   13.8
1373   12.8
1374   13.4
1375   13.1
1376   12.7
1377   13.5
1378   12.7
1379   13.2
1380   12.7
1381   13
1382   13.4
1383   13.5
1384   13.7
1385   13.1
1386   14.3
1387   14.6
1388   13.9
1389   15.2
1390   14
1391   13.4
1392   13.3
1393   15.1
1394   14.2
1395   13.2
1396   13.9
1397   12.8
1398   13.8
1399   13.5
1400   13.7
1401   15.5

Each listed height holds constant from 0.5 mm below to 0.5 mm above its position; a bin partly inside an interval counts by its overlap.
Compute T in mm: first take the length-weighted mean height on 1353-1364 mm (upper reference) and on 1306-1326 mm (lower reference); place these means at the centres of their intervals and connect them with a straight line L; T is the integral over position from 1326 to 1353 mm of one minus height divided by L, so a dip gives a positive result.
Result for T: 1.5 mm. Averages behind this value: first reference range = 14.4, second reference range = 14.2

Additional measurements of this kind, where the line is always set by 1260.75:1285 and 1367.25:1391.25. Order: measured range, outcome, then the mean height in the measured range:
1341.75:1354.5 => 0.5 mm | 13.4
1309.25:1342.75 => 0.4 mm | 14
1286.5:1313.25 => -0.5 mm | 14.8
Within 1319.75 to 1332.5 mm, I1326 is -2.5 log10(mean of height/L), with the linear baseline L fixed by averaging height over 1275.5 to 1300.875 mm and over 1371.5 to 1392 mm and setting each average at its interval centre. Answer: 0.014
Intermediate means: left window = 14.9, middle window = 14.1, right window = 13.5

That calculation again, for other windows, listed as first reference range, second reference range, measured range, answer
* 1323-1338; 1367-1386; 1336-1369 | -0.013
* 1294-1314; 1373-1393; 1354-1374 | -0.012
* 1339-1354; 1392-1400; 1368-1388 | 0.016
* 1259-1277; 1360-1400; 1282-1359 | 0.009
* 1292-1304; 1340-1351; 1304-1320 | 0.002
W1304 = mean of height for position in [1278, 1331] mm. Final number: 14.6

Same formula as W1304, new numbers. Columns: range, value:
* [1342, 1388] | 13.6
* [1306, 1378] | 13.9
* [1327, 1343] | 13.6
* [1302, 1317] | 14.6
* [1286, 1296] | 14.8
